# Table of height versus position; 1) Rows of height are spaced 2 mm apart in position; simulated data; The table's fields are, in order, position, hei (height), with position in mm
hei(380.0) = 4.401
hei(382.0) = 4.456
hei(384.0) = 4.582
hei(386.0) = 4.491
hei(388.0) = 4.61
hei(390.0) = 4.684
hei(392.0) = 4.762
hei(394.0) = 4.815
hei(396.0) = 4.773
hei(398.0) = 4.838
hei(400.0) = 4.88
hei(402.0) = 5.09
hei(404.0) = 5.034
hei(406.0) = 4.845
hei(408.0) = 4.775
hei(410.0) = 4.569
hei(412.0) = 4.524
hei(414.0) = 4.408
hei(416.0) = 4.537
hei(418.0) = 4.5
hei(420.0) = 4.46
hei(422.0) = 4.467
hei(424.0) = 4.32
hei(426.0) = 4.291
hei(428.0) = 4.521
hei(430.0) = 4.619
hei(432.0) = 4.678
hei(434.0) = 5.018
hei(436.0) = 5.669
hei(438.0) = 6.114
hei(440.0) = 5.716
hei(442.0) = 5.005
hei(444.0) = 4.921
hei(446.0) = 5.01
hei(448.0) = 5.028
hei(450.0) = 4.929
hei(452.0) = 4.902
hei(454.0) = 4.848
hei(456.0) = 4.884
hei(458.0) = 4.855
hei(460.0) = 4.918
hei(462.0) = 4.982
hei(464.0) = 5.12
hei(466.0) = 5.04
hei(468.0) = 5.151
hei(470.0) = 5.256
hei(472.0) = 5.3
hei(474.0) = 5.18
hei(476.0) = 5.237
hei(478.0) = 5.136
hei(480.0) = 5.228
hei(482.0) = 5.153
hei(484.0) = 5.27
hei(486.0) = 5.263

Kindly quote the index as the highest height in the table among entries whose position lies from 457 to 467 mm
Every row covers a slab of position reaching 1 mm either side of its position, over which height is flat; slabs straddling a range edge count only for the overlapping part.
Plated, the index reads 5.12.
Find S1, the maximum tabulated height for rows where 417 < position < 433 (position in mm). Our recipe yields 4.678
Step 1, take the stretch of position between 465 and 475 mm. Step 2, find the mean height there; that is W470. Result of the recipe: 5.19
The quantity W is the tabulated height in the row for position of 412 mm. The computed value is 4.524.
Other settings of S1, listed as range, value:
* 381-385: 4.582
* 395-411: 5.09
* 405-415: 4.845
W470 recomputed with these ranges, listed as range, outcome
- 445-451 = 4.99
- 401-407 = 4.99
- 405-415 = 4.62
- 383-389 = 4.56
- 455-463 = 4.91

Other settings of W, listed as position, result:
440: 5.716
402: 5.09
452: 4.902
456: 4.884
